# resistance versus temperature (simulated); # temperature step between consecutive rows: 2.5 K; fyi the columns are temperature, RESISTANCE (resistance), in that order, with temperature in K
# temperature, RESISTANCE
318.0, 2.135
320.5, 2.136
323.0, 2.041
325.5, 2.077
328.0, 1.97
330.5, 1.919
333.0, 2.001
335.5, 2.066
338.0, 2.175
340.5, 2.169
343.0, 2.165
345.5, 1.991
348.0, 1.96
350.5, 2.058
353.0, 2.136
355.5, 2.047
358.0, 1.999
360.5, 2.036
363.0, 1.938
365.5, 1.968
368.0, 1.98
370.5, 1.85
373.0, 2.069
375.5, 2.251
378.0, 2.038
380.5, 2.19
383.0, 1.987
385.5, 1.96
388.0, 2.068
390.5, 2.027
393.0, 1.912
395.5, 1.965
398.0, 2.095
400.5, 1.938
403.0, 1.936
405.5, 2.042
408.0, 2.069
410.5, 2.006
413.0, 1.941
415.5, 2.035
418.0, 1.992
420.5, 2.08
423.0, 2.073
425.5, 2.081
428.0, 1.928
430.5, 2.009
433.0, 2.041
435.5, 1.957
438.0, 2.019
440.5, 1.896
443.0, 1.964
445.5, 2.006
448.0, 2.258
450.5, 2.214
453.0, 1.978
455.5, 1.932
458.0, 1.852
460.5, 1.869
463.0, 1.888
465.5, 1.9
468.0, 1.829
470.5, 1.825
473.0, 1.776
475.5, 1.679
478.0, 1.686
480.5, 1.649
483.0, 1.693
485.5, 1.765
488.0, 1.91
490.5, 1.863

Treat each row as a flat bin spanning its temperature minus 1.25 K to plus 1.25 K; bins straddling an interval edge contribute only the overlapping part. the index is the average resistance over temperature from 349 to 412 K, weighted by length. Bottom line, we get 2.02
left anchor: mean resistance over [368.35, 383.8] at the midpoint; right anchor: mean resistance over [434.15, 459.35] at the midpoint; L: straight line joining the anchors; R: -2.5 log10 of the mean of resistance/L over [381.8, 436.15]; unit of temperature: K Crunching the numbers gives 0.016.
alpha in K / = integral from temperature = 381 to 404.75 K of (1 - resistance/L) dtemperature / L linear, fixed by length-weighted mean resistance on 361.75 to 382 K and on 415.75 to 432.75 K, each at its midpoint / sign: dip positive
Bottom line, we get 0.4 K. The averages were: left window 2.03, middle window 2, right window 2.03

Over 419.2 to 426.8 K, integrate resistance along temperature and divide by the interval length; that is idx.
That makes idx 2.08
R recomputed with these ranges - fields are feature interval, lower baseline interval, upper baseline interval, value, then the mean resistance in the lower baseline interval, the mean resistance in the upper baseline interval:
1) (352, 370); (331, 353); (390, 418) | 0.02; 2.07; 2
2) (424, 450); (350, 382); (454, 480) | -0.08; 2.04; 1.82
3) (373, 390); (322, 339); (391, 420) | -0.04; 2.03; 2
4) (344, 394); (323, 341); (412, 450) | 0.01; 2.05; 2.02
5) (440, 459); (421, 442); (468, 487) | -0.07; 2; 1.73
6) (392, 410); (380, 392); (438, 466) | 0.01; 2.03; 1.98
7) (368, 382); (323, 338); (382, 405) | -0.04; 2.02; 1.99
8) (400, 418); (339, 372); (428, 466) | 0.00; 2.02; 1.99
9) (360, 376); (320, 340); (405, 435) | 0.02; 2.05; 2.02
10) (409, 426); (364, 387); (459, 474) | -0.04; 2.03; 1.85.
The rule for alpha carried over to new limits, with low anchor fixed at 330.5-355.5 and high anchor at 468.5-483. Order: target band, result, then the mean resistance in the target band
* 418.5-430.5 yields -1.1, 2.03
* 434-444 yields -0.8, 1.96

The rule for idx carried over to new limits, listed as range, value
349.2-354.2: 2.1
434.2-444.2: 1.96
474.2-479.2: 1.68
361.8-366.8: 1.95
